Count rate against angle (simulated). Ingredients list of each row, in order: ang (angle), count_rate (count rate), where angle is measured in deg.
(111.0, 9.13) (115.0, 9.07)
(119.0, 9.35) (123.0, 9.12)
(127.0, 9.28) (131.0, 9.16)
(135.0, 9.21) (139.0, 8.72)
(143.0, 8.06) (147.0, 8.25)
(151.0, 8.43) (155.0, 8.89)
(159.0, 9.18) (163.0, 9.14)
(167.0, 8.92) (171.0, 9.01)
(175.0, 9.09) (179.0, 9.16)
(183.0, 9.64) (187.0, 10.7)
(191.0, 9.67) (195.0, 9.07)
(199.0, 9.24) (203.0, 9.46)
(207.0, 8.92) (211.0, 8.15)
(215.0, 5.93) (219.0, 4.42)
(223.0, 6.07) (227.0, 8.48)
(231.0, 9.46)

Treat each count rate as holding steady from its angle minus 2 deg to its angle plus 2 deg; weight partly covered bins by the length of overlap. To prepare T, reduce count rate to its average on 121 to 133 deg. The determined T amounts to 9.19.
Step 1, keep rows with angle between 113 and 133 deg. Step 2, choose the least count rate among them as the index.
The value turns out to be 9.07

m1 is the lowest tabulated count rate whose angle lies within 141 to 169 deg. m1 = 8.06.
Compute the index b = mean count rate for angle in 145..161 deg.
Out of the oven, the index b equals 8.69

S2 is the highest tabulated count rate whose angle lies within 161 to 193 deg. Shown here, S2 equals 10.7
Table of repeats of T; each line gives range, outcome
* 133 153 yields 8.53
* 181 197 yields 9.77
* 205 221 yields 6.86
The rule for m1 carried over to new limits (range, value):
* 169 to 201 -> 9.01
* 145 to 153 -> 8.25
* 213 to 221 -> 4.42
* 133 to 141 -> 8.72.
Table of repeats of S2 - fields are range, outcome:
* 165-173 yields 9.01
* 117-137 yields 9.35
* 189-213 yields 9.67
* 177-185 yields 9.64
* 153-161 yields 9.18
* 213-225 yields 6.07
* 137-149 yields 8.72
